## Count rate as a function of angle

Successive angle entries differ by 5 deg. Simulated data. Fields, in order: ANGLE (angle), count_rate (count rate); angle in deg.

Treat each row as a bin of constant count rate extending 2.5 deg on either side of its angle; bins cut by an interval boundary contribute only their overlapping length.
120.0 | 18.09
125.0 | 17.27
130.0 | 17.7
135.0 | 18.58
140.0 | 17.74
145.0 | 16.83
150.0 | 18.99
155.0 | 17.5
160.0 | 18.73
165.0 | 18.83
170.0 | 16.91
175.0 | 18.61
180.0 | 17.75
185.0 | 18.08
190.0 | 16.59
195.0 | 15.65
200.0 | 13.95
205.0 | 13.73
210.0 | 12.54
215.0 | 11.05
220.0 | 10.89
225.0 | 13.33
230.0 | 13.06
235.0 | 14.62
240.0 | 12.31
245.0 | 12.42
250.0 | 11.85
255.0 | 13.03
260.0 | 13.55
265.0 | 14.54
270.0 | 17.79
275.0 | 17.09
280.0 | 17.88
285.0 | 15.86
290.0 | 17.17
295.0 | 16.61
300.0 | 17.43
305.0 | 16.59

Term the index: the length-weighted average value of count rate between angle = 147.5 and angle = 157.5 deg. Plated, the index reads 18.2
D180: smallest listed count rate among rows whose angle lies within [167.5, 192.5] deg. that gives 16.59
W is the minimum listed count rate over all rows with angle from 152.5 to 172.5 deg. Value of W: 16.91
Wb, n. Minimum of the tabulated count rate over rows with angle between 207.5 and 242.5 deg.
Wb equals 10.89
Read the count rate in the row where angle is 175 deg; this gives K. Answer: 18.61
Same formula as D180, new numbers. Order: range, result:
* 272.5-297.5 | 15.86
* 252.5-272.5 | 13.03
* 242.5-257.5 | 11.85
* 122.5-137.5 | 17.27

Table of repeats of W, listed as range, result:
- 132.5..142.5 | 17.74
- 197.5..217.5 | 11.05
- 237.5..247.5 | 12.31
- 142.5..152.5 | 16.83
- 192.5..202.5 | 13.95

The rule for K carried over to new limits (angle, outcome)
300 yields 17.43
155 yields 17.5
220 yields 10.89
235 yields 14.62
